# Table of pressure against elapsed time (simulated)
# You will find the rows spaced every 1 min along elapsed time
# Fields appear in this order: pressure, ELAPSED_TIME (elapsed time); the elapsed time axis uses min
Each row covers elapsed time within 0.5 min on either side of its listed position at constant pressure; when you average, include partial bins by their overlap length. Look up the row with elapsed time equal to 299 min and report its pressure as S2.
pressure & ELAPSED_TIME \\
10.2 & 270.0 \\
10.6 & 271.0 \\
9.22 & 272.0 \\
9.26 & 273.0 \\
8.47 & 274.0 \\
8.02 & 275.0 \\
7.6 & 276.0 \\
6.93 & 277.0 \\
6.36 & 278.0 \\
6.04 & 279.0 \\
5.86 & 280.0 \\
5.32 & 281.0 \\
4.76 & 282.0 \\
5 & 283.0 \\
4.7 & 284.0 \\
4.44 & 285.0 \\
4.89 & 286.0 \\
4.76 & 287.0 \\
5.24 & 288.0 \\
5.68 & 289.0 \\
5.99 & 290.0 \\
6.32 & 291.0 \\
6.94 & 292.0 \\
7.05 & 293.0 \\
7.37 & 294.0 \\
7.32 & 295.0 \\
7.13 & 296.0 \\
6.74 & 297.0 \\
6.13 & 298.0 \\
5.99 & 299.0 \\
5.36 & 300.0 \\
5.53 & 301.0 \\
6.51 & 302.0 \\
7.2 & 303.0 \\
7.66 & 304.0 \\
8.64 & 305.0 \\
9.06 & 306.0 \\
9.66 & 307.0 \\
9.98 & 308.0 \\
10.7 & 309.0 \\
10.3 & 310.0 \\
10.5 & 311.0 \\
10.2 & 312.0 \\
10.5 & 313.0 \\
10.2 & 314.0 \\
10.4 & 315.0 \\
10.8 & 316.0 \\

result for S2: 5.99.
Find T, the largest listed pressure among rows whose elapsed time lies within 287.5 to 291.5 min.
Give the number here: 6.32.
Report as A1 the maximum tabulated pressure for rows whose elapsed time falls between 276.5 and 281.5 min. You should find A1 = 6.93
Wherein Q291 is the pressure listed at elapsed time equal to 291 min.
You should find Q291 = 6.32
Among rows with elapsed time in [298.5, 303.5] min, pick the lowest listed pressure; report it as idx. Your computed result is 5.36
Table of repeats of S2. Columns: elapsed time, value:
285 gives 4.44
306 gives 9.06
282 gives 4.76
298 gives 6.13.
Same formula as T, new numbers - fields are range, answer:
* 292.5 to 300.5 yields 7.37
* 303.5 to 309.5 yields 10.7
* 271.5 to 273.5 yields 9.26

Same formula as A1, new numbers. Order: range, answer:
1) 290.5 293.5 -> 7.05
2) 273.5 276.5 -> 8.47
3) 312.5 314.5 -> 10.5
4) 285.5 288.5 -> 5.24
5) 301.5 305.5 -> 8.64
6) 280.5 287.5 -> 5.32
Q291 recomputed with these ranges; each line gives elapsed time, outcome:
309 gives 10.7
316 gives 10.8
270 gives 10.2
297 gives 6.74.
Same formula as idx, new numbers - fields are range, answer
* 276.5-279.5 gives 6.04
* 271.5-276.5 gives 7.6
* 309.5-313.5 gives 10.2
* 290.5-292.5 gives 6.32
